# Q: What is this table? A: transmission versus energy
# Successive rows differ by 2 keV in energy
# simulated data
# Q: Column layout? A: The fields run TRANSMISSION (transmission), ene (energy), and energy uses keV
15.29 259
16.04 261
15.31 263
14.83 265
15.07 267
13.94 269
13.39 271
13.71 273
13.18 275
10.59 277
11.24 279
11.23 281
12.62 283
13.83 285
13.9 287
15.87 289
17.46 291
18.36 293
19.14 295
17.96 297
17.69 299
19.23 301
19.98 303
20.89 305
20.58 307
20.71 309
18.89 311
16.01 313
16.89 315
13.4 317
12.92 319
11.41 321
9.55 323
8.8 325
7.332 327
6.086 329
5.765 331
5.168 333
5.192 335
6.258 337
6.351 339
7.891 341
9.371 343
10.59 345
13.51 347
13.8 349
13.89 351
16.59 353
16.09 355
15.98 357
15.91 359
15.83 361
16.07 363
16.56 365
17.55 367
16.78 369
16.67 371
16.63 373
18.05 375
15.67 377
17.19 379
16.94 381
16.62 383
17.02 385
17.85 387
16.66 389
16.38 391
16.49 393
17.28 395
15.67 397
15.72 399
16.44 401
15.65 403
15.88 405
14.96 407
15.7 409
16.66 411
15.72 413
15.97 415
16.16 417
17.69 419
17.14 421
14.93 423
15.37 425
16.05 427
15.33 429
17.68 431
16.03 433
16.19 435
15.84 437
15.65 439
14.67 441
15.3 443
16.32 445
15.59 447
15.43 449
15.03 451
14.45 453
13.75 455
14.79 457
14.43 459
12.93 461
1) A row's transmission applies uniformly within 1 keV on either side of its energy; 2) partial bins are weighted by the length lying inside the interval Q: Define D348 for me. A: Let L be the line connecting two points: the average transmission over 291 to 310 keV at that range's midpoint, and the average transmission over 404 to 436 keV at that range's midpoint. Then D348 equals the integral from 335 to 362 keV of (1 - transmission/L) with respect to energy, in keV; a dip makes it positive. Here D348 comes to 8.64 keV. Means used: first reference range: 19.3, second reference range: 16.1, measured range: 12.2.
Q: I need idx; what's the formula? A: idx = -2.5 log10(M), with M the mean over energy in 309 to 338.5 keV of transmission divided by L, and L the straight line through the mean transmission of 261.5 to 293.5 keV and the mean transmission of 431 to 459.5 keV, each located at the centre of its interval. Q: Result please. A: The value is 0.33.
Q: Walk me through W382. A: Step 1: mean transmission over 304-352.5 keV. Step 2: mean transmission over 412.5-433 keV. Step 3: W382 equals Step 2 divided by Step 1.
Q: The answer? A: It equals 1.38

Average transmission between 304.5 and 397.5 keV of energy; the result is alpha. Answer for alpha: 14.1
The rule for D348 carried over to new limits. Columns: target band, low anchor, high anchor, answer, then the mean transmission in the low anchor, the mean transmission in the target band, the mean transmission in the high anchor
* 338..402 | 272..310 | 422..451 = 2.5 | 16.2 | 15.3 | 15.7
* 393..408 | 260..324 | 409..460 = -0.3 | 15.5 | 16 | 15.7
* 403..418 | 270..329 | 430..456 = -0.4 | 14.9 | 15.8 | 15.5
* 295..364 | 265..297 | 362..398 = 9.2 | 14.4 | 13.4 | 16.8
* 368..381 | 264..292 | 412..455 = -1.6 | 13.6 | 16.8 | 15.8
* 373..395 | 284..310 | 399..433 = -0.4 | 18.1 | 16.9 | 16.1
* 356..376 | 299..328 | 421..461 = -1.4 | 15.5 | 16.6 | 15.4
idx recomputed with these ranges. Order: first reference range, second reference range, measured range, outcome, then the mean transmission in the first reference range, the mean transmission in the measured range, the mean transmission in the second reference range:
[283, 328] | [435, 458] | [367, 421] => -0.07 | 15.9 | 16.5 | 15.2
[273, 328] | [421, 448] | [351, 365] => -0.04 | 15.1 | 16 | 15.8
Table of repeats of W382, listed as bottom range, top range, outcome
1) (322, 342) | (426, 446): 2.33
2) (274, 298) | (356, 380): 1.13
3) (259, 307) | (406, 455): 1.01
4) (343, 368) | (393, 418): 1.07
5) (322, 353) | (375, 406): 1.86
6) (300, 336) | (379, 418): 1.23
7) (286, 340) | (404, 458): 1.14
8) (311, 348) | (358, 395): 1.70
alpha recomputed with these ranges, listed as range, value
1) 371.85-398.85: 16.8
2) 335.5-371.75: 13.5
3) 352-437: 16.4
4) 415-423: 16.6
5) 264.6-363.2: 13.6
